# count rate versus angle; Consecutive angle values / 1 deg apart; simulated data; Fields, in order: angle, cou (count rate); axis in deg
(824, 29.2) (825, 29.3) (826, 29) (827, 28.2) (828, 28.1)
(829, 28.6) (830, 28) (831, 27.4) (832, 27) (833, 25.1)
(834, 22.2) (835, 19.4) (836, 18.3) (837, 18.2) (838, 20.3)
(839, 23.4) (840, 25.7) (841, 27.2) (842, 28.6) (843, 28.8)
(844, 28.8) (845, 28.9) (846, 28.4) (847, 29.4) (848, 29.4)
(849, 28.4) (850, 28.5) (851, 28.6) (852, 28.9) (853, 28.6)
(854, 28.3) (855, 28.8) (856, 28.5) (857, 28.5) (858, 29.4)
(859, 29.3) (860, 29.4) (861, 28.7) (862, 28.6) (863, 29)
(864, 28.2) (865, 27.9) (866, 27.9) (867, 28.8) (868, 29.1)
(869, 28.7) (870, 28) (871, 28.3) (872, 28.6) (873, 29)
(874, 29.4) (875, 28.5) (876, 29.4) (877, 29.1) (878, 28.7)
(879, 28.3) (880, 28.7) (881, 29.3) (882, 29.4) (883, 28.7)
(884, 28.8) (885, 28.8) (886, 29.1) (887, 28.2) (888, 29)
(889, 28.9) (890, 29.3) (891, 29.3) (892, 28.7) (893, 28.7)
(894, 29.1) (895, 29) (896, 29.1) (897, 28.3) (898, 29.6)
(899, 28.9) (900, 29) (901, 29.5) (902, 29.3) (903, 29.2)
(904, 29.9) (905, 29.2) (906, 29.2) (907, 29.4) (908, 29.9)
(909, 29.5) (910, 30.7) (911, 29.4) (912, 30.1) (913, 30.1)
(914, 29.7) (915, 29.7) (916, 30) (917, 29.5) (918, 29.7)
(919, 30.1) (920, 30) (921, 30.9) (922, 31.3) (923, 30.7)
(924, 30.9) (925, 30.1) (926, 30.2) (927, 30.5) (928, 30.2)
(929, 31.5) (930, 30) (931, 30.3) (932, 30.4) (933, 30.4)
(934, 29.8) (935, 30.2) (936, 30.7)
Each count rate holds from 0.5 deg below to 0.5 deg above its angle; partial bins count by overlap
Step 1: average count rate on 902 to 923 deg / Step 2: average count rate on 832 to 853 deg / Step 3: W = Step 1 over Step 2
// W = 1.15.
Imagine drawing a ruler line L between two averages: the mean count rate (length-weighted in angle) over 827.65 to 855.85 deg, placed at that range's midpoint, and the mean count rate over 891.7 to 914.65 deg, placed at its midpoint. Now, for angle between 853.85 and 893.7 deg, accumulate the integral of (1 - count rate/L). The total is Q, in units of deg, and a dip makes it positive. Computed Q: -1.1 deg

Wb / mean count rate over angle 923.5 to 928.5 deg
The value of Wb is 30.4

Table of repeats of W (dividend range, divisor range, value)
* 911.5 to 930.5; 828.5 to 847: 1.19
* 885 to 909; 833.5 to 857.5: 1.10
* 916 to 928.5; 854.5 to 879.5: 1.06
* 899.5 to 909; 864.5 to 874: 1.03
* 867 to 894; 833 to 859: 1.09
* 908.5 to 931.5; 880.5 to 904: 1.04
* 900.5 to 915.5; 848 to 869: 1.03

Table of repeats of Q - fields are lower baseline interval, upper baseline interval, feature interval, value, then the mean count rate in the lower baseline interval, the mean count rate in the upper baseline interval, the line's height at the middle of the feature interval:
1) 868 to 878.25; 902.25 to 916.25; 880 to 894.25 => 0.1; 28.8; 29.7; 29.1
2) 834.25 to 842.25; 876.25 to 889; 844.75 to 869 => -3.5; 22.4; 28.9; 25.1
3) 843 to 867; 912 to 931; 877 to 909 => 0.6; 28.7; 30.3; 29.6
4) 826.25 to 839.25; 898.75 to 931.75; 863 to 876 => -0.9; 24.3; 30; 26.8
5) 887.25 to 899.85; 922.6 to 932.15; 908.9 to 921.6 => 0.0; 29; 30.5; 29.9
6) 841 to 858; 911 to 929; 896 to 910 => 0.2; 28.7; 30.2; 29.9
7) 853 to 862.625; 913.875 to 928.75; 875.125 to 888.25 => 0.2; 28.8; 30.3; 29.4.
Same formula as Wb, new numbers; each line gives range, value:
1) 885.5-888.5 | 28.8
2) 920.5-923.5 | 31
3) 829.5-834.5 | 25.9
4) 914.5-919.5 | 29.8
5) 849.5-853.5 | 28.6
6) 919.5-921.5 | 30.4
